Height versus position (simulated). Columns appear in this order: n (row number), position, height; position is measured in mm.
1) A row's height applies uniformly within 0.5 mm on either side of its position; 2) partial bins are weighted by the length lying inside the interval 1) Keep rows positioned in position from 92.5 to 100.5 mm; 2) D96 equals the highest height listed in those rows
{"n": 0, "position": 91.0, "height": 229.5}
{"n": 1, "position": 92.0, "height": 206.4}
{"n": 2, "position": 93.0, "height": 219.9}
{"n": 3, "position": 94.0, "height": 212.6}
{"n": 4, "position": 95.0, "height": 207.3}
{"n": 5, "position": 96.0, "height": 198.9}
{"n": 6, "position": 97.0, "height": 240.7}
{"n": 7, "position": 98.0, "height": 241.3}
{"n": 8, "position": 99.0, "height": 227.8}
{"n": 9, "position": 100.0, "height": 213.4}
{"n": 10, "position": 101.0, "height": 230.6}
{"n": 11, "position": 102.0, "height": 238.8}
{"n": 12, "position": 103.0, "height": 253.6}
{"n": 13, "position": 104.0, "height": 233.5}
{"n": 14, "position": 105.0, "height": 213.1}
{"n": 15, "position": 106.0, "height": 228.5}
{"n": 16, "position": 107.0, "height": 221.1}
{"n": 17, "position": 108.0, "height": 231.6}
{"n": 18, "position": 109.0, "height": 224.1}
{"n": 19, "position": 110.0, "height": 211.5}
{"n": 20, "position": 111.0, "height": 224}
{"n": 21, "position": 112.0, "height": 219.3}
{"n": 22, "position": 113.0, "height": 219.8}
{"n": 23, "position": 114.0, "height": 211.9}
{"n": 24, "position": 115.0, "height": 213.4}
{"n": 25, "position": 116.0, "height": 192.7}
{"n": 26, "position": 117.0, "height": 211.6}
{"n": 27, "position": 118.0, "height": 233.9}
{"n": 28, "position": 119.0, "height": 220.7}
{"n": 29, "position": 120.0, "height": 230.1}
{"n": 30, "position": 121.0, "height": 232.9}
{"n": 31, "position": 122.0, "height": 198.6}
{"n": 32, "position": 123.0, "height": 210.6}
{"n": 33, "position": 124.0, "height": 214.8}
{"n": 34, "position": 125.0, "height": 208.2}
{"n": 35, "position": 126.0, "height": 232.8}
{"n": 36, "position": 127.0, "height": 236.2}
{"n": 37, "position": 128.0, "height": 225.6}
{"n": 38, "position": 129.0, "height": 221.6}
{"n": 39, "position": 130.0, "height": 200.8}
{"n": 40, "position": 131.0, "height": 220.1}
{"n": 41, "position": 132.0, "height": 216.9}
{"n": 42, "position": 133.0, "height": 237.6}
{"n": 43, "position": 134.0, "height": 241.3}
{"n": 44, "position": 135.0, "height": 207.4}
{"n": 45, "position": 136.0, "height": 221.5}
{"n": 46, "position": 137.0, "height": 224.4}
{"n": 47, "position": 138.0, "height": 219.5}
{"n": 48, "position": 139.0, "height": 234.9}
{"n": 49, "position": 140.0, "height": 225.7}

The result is 241.3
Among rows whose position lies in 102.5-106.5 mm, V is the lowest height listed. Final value 213.1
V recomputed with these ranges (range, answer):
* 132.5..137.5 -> 207.4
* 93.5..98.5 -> 198.9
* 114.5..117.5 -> 192.7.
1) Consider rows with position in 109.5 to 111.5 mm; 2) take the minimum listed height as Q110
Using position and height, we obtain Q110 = 211.5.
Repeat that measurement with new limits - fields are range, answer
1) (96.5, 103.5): 213.4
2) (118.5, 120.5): 220.7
